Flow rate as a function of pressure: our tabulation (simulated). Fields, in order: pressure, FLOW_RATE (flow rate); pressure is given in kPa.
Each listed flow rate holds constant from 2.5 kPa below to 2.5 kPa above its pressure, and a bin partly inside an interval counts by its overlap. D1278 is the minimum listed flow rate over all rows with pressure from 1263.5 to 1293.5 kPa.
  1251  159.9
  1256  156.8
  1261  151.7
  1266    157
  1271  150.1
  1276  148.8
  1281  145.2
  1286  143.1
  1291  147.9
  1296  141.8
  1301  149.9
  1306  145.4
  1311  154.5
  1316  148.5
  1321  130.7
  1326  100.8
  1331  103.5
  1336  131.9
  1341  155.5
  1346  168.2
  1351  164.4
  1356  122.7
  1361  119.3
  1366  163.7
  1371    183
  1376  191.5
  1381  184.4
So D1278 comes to 143.1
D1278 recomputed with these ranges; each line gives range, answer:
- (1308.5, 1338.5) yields 100.8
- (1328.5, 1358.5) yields 103.5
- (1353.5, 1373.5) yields 119.3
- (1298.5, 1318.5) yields 145.4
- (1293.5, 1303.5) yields 141.8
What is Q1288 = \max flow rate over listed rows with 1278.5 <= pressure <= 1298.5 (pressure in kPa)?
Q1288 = 147.9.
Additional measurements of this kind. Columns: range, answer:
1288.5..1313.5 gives 154.5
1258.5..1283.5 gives 157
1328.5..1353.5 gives 168.2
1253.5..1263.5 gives 156.8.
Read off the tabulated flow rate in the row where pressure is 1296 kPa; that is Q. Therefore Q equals 141.8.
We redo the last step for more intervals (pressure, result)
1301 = 149.9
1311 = 154.5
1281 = 145.2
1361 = 119.3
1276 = 148.8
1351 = 164.4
